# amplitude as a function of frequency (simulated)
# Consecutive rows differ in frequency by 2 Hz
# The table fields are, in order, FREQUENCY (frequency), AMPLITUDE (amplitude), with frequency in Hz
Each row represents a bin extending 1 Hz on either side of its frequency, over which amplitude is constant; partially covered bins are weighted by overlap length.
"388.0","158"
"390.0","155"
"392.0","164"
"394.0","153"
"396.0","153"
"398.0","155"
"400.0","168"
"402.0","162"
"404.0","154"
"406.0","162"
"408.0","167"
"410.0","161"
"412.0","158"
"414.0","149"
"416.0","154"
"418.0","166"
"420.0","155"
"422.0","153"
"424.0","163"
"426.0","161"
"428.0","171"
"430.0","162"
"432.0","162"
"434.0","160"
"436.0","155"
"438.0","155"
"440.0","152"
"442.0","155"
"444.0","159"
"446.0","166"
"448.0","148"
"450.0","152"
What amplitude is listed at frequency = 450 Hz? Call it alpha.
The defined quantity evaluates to 152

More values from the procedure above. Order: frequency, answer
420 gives 155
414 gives 149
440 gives 152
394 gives 153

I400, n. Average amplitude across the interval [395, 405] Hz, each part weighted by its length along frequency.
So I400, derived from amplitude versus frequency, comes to 158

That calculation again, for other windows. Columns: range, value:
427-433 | 165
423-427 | 162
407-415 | 159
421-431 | 162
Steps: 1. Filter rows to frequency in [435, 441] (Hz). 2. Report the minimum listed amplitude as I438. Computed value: 152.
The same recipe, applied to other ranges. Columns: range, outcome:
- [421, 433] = 153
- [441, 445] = 155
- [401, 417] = 149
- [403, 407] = 154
